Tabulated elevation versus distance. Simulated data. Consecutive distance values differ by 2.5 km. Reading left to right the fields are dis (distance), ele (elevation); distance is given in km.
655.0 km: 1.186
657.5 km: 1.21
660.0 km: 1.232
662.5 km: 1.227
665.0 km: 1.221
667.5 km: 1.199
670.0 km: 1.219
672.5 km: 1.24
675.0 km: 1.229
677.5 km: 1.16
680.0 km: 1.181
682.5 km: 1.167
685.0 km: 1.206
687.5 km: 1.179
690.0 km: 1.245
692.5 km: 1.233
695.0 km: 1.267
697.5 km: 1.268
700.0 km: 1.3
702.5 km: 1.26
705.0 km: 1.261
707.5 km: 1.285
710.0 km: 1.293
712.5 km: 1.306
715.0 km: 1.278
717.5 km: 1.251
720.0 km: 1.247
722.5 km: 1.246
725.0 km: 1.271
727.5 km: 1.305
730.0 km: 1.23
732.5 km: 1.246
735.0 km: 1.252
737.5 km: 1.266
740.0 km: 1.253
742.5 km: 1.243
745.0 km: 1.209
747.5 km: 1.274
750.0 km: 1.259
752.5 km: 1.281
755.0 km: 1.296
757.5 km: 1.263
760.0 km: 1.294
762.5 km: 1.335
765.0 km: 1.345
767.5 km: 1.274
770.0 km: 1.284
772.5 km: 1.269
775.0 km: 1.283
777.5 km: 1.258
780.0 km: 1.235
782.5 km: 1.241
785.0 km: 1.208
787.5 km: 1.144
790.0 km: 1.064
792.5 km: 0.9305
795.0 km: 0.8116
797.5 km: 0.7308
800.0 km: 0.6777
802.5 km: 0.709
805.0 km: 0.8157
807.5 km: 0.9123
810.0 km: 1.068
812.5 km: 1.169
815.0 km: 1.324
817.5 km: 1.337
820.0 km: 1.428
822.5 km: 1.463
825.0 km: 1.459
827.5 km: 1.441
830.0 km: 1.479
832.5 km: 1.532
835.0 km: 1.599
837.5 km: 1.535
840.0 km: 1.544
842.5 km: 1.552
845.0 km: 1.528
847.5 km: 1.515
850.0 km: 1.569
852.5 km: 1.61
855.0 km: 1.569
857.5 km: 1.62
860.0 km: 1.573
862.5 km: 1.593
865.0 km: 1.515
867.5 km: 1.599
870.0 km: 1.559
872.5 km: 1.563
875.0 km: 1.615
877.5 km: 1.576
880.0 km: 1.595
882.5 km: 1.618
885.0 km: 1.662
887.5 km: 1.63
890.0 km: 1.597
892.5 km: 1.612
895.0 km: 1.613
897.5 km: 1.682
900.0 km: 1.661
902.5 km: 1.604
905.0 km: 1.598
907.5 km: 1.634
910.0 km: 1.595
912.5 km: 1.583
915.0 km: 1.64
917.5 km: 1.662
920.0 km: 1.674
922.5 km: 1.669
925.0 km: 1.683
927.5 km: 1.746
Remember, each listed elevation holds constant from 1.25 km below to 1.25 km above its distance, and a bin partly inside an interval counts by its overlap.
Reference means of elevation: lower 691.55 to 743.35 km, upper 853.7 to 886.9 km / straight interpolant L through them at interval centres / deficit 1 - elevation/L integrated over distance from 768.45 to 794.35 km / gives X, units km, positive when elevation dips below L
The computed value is 4.0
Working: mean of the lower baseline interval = 1.27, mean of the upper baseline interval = 1.59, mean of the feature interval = 1.18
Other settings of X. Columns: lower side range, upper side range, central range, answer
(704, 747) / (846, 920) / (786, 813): 9.8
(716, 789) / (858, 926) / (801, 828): 4.6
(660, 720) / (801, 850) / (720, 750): 0.4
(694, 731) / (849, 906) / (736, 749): 0.8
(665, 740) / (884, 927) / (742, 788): 3.3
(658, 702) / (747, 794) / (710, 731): -0.7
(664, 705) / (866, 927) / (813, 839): 0.7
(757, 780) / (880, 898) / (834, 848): -0.5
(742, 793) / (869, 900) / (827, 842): -0.8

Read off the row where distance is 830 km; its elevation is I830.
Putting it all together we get 1.479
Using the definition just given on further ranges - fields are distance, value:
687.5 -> 1.179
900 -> 1.661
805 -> 0.8157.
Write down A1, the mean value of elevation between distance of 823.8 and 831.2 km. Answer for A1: 1.46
